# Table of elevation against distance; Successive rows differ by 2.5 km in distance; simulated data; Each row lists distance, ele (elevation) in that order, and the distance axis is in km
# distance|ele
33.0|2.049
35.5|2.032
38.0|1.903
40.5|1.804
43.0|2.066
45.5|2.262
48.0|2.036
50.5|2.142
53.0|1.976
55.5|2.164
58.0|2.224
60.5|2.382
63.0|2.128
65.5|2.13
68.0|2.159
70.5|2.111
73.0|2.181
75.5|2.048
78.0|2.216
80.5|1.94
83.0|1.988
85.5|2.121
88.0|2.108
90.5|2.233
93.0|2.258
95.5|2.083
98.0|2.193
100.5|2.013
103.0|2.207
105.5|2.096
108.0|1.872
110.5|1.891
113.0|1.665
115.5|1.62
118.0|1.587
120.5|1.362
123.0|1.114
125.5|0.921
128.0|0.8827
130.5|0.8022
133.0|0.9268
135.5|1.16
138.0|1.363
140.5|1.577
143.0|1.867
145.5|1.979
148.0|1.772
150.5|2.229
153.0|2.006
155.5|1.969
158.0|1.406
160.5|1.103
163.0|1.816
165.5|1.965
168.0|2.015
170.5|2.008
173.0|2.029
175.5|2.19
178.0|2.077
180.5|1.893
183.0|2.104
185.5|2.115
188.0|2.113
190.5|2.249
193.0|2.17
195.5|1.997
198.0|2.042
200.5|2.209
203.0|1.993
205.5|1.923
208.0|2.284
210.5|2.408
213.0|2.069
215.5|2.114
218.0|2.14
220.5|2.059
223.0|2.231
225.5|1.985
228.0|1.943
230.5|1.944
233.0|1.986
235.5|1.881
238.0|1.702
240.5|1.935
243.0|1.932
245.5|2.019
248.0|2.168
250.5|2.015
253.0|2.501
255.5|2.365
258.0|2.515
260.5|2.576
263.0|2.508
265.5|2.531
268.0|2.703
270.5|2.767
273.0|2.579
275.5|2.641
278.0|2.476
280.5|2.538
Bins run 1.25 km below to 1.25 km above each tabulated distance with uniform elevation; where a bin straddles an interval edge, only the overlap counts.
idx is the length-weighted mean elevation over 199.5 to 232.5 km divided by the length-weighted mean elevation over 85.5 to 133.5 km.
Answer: 1.23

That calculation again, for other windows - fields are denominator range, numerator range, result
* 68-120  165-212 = 1.04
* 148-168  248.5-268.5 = 1.36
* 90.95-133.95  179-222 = 1.29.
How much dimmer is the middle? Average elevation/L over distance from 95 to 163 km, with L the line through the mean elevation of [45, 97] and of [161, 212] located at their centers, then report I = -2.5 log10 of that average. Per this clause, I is 0.29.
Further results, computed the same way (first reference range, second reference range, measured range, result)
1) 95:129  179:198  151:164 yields 0.14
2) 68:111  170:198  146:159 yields 0.11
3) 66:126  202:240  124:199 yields 0.14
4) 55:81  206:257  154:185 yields 0.12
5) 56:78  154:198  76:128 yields 0.14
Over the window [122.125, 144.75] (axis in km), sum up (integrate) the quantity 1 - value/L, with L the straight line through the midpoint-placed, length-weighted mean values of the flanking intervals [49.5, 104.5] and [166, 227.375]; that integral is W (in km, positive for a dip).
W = 9.82 km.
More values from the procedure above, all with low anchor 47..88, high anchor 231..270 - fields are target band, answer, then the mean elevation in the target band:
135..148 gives 3.20 km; 1.63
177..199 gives 1.07 km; 2.09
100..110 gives 0.49 km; 2.04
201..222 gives 0.73 km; 2.13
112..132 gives 8.52 km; 1.24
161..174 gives 1.58 km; 1.92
